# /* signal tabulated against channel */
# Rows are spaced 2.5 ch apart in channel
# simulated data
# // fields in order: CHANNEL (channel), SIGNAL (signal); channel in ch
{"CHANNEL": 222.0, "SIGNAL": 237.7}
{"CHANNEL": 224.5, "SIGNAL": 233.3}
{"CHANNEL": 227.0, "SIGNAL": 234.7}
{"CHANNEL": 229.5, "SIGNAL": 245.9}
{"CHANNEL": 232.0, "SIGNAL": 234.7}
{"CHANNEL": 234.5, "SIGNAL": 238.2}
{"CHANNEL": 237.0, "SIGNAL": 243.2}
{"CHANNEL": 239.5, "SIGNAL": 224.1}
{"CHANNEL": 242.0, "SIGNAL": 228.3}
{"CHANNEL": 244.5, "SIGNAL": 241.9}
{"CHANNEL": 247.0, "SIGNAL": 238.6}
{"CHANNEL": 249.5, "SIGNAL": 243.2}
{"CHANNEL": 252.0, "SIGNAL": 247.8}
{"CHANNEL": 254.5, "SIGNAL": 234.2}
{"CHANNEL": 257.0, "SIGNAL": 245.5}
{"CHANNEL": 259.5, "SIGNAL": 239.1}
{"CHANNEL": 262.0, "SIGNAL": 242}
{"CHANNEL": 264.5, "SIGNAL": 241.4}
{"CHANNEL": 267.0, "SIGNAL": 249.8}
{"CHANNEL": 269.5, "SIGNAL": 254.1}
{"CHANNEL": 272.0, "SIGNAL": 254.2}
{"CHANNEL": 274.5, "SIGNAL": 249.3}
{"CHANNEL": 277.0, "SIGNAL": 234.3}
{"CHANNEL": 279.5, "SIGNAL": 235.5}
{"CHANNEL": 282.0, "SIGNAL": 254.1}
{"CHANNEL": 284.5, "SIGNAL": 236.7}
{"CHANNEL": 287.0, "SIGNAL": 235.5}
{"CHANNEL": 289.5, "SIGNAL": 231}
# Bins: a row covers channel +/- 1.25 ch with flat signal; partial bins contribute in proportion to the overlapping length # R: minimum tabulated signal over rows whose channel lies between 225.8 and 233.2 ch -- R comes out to 234.7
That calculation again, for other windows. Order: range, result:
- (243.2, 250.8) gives 238.6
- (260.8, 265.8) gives 241.4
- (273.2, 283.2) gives 234.3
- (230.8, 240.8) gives 224.1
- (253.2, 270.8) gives 234.2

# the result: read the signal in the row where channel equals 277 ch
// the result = 234.3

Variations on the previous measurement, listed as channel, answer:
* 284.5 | 236.7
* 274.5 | 249.3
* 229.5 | 245.9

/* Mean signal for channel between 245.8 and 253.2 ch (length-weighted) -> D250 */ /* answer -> 243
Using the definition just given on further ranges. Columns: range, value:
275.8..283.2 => 241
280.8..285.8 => 245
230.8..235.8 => 237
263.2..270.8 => 248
